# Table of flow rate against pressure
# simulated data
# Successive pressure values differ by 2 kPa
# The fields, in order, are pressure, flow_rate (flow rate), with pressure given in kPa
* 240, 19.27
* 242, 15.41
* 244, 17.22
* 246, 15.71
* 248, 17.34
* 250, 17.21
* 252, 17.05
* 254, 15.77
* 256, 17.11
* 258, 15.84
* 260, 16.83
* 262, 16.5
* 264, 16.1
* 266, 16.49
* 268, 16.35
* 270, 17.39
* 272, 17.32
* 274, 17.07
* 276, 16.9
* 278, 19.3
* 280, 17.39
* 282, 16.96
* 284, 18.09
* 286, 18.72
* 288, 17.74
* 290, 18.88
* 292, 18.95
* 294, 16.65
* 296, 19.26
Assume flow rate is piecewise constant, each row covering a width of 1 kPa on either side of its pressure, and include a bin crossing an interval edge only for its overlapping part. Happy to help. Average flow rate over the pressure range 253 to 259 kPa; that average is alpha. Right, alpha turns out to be 16.2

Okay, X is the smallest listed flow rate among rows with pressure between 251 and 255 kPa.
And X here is 15.77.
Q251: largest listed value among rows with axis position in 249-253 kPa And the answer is 17.21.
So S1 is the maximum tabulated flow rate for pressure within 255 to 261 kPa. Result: 17.11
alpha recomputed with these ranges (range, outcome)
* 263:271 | 16.6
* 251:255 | 16.4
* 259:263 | 16.7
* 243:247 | 16.5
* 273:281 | 17.7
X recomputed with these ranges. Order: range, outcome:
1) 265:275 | 16.35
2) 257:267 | 15.84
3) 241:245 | 15.41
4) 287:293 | 17.74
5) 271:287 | 16.9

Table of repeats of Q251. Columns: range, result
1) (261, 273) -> 17.39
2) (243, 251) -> 17.34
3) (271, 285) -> 19.3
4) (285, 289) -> 18.72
